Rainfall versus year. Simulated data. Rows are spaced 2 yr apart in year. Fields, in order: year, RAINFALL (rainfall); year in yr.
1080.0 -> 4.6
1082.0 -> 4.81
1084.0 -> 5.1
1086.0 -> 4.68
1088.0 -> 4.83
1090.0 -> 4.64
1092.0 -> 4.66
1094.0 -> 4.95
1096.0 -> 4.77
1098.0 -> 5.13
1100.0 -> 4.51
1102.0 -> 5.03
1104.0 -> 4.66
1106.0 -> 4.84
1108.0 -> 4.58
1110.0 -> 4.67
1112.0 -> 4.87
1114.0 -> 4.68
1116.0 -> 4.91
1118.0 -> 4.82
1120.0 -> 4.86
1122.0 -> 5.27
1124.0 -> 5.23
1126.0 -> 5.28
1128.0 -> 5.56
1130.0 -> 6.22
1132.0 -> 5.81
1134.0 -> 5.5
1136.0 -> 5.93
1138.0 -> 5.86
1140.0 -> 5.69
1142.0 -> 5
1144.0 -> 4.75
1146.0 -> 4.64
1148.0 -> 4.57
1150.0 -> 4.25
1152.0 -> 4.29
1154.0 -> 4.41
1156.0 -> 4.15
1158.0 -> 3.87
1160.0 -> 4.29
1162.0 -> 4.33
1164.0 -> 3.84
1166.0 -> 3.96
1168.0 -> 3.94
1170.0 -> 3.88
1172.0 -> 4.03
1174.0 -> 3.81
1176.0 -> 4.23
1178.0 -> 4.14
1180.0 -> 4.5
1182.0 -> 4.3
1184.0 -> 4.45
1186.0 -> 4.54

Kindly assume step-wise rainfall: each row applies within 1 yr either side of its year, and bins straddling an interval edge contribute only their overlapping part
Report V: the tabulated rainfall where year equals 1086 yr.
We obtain 4.68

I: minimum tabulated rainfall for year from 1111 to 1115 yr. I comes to 4.68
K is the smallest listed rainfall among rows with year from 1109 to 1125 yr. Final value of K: 4.67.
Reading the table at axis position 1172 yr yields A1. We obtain 4.03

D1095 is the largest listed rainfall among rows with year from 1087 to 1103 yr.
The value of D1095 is 5.13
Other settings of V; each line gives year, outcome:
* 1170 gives 3.88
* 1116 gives 4.91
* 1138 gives 5.86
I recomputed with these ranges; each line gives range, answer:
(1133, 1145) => 4.75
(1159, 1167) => 3.84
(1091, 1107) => 4.51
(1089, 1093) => 4.64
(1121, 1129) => 5.23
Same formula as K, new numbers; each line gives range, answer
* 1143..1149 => 4.57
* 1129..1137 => 5.5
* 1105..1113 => 4.58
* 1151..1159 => 3.87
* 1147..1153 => 4.25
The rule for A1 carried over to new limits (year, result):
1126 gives 5.28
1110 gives 4.67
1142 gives 5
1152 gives 4.29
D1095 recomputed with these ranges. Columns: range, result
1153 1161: 4.41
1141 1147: 5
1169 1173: 4.03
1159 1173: 4.33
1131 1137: 5.93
